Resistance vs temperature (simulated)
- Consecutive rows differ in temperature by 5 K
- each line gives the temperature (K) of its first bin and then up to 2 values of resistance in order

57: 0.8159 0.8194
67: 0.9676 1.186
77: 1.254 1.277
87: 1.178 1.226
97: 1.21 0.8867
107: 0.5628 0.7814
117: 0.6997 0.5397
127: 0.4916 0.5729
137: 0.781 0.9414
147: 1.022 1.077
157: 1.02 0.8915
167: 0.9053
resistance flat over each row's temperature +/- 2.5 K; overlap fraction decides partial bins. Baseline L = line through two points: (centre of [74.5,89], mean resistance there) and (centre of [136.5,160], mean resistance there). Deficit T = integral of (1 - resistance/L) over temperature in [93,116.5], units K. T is 5.8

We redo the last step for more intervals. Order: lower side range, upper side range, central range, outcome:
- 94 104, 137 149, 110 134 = 9.27 K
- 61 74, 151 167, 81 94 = -2.92 K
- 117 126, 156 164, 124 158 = -2.35 K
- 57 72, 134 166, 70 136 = 2.01 K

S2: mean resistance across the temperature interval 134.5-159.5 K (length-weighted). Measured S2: 0.968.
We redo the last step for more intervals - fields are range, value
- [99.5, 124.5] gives 0.694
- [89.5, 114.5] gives 0.933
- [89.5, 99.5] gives 1.22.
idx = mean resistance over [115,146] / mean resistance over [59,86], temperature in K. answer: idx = 0.63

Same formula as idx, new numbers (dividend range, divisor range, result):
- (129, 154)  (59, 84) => 0.79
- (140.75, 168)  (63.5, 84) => 0.85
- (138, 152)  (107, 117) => 1.38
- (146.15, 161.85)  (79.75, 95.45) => 0.83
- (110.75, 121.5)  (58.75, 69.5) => 0.79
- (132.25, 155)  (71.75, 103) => 0.77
